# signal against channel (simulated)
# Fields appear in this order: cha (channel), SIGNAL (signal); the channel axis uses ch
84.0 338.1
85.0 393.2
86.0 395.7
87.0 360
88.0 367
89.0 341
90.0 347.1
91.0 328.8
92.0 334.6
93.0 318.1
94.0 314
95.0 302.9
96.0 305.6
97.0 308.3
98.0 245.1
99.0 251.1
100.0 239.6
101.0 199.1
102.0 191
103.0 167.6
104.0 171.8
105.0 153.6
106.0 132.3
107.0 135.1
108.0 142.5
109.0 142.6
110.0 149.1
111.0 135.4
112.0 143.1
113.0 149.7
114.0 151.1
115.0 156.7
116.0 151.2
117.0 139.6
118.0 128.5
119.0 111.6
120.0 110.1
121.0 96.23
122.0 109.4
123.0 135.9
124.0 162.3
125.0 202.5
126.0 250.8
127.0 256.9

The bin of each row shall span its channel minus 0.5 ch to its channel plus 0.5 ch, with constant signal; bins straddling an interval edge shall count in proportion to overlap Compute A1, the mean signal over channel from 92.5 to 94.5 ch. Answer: 316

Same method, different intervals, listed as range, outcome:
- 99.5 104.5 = 194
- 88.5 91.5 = 339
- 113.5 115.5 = 154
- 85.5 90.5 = 362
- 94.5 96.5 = 304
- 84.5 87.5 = 383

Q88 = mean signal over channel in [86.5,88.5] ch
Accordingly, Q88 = 364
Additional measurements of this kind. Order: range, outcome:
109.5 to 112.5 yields 143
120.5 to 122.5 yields 103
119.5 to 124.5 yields 123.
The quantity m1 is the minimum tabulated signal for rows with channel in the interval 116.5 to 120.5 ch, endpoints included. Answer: 110.1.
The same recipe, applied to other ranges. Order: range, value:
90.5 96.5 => 302.9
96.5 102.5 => 191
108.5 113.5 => 135.4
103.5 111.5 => 132.3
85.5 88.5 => 360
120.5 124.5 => 96.23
